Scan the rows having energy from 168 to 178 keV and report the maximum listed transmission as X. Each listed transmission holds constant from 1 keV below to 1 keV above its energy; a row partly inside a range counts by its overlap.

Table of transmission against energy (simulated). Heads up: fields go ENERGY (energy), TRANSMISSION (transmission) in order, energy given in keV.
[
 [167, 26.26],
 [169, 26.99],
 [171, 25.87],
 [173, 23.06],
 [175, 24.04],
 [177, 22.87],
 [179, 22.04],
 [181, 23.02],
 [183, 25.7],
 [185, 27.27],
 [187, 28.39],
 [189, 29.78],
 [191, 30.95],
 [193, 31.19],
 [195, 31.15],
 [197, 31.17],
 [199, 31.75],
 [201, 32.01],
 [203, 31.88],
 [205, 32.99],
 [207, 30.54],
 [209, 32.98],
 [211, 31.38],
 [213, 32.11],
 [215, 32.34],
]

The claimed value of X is 26.99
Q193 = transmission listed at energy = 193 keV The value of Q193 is 31.19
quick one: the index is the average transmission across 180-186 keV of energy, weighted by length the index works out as 25.3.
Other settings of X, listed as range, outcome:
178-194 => 31.19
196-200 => 31.75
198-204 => 32.01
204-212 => 32.99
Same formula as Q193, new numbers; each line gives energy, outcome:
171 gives 25.87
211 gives 31.38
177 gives 22.87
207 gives 30.54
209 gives 32.98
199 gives 31.75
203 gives 31.88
